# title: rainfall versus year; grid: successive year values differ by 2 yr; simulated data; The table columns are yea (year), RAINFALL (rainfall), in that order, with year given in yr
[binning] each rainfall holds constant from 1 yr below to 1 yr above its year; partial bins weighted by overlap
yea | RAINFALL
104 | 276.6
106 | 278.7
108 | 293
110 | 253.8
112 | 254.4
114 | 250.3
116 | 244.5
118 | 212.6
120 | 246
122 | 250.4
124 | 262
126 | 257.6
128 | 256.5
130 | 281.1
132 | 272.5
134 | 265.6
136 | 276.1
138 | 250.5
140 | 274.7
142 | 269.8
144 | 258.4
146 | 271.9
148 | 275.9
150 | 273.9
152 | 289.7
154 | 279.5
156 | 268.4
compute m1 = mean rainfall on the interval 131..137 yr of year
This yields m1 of 271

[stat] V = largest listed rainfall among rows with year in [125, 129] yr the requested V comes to 257.6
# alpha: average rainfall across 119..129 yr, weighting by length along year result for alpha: 254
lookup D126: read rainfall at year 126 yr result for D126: 257.6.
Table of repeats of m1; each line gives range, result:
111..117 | 250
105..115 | 266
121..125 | 256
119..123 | 248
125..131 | 265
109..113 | 254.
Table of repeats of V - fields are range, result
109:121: 254.4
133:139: 276.1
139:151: 275.9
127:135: 281.1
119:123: 250.4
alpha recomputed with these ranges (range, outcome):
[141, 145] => 264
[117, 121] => 229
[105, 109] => 286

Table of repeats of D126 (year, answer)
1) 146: 271.9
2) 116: 244.5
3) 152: 289.7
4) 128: 256.5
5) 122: 250.4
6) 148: 275.9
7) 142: 269.8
